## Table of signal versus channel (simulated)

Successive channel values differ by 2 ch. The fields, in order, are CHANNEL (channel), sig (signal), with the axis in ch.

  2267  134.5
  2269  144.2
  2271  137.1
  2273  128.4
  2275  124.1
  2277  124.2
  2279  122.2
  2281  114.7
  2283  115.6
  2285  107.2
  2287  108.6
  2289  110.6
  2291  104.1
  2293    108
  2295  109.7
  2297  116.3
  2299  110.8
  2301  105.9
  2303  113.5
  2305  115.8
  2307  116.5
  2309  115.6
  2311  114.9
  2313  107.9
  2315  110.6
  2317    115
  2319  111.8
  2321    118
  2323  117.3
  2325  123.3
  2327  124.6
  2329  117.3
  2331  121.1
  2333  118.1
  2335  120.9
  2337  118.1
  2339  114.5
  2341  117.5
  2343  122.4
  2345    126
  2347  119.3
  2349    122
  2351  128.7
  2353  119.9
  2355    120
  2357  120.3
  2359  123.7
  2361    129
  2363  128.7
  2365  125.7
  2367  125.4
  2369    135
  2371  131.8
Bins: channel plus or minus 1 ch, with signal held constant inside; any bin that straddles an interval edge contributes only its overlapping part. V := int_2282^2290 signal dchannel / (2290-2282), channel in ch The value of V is 110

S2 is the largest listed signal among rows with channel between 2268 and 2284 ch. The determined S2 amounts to 144.2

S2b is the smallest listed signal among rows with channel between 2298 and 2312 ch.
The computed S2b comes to 105.9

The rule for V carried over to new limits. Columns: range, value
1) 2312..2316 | 109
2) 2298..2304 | 110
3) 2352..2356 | 120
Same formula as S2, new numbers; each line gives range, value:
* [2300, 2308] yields 116.5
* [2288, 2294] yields 110.6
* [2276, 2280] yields 124.2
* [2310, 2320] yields 115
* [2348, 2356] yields 128.7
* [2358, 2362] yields 129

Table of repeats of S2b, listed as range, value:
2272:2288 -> 107.2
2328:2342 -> 114.5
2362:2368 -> 125.4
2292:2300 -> 108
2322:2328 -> 117.3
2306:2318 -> 107.9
